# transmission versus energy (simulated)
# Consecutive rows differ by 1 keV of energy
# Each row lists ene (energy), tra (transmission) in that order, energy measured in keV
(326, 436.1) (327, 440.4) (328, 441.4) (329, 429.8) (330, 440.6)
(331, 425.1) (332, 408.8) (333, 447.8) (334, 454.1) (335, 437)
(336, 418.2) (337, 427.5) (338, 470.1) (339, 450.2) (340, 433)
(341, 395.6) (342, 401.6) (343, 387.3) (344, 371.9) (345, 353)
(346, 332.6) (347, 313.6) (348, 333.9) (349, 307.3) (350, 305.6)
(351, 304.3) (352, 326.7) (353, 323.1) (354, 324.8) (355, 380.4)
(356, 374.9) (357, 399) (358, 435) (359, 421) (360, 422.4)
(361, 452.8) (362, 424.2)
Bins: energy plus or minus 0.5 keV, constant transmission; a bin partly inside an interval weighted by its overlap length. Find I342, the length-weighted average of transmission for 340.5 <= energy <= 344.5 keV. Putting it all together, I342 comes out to 389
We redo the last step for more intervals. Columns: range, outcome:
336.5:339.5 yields 449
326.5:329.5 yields 437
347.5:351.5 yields 313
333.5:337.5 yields 434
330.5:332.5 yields 417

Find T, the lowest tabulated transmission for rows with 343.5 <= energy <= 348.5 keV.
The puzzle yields 313.6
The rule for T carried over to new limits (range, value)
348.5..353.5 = 304.3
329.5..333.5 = 408.8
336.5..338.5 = 427.5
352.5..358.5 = 323.1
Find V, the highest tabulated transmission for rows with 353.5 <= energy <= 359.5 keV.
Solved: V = 435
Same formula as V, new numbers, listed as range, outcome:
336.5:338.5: 470.1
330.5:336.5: 454.1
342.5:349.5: 387.3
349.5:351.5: 305.6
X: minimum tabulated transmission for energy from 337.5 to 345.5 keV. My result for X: 353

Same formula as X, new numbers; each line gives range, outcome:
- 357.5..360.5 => 421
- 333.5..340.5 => 418.2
